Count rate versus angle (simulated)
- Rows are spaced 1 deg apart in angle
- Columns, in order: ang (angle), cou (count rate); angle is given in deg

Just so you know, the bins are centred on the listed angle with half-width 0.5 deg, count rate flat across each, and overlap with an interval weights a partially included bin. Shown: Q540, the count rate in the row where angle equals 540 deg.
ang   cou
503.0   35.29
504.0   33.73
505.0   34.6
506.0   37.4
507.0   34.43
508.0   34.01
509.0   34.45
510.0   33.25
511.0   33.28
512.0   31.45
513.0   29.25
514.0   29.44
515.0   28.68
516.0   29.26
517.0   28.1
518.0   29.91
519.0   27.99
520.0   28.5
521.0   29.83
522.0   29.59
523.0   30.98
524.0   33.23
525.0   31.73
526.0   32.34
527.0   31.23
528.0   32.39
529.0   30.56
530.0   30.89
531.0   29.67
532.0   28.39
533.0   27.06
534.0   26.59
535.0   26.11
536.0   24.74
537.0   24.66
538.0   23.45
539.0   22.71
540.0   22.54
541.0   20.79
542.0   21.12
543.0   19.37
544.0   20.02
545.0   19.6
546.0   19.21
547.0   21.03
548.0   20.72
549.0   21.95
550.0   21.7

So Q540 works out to 22.54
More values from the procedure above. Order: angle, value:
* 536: 24.74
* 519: 27.99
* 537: 24.66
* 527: 31.23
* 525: 31.73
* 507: 34.43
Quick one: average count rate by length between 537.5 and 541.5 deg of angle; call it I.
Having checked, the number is 22.4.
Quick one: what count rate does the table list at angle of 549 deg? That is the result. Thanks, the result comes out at 21.95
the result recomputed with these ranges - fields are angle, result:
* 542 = 21.12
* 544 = 20.02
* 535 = 26.11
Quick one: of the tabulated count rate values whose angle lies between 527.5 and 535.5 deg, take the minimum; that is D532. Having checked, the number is 26.11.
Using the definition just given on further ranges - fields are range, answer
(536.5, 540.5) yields 22.54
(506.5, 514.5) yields 29.25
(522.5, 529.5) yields 30.56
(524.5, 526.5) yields 31.73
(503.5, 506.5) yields 33.73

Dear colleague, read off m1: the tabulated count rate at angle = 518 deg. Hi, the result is 29.91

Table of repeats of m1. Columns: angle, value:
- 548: 20.72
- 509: 34.45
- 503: 35.29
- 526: 32.34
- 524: 33.23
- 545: 19.6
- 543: 19.37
